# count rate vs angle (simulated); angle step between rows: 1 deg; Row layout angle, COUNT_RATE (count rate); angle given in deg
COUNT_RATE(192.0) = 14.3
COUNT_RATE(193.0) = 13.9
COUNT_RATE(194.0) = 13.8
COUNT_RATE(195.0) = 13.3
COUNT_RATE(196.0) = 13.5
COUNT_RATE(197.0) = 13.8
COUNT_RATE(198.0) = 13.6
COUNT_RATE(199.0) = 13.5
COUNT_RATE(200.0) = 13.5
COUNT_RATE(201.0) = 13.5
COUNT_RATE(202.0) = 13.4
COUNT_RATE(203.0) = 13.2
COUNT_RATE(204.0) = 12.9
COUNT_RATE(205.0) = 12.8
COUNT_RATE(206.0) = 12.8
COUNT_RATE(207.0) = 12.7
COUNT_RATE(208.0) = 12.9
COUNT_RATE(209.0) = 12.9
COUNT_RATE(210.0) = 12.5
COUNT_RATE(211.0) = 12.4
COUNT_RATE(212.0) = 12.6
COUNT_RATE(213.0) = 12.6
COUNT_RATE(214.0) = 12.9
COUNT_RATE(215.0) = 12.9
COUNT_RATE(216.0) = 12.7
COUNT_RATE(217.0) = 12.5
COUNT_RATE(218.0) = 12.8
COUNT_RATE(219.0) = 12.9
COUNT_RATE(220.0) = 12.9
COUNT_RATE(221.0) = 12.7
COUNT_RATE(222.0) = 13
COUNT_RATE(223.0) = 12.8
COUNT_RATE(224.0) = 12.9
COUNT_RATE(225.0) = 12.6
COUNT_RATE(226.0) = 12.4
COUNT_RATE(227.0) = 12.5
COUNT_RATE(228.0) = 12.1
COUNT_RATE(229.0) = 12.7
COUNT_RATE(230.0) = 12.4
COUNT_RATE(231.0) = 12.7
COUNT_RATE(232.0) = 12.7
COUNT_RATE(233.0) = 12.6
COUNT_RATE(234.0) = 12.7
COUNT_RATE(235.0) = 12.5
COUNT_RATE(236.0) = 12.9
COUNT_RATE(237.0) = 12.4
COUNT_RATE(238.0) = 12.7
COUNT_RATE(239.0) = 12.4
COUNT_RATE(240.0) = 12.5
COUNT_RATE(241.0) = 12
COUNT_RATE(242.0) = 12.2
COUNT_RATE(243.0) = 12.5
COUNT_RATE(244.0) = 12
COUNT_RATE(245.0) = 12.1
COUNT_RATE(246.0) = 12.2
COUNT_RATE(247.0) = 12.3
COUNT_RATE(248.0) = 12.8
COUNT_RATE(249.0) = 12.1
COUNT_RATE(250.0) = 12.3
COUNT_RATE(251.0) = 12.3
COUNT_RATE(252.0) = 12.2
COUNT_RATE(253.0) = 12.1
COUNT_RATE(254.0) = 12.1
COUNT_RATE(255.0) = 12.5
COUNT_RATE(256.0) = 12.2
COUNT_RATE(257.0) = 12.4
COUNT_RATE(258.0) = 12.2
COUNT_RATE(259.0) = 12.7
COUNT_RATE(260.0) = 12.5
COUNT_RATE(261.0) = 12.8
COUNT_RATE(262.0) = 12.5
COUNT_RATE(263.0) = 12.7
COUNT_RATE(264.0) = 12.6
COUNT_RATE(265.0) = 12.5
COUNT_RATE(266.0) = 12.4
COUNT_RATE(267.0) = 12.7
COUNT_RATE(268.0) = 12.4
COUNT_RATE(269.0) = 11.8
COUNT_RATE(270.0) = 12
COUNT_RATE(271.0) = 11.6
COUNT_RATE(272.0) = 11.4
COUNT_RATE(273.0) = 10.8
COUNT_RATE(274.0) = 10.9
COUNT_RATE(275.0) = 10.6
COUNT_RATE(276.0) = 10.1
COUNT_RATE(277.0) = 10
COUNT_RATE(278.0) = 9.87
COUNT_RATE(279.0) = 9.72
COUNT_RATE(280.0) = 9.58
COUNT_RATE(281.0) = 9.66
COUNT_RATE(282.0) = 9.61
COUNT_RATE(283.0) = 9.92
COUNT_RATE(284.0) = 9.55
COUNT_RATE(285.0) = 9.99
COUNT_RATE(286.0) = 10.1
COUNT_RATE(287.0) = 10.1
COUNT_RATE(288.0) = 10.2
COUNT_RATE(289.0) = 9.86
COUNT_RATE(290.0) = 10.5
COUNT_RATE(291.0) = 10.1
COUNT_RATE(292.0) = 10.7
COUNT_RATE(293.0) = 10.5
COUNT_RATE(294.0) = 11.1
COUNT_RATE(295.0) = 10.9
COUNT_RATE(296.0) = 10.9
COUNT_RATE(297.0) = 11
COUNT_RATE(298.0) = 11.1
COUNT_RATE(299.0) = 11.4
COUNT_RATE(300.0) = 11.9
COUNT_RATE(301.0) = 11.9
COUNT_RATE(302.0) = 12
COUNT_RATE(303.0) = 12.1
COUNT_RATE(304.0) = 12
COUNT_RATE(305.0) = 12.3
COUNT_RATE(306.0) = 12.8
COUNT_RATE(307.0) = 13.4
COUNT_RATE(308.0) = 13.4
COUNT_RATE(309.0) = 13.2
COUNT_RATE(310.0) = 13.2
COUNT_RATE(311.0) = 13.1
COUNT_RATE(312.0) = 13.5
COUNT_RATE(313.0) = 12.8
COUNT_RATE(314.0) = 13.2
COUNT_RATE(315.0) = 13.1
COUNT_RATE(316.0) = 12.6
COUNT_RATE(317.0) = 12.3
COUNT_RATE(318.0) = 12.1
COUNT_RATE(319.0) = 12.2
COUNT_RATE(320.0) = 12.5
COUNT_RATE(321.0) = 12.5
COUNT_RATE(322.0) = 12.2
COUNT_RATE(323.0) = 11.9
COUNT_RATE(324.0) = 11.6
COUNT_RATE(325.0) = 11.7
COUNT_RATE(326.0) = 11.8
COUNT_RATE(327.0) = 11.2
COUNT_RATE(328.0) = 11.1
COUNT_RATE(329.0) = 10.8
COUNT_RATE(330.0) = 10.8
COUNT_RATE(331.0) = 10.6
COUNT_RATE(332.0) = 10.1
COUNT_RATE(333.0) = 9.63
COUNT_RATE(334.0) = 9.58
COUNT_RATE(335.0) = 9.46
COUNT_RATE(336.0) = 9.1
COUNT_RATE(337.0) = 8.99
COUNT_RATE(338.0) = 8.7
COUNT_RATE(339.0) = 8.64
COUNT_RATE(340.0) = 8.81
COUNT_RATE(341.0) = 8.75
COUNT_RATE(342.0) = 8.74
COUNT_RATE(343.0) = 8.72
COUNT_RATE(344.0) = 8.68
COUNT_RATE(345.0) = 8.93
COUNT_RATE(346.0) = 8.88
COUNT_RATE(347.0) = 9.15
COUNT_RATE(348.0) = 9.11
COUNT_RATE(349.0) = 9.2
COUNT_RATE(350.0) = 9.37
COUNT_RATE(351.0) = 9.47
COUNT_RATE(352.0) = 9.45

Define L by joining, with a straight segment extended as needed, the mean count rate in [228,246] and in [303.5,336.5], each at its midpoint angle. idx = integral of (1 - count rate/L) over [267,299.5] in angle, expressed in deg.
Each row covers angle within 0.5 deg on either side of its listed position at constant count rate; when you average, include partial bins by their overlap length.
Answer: 4.1 deg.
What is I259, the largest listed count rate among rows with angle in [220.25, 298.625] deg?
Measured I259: 13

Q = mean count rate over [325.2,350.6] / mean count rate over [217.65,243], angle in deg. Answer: 0.76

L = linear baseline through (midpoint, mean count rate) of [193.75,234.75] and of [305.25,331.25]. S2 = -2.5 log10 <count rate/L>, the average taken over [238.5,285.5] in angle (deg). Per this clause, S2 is 0.09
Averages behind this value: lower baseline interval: 12.9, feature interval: 11.7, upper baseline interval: 12.3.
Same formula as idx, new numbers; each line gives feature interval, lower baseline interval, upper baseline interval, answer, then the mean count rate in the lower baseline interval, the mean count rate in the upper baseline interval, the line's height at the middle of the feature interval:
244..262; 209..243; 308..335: 0.1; 12.6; 11.9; 12.4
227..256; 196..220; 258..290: -0.9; 13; 11.1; 12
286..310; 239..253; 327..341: -1.6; 12.3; 9.73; 10.8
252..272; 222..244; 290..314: -0.1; 12.5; 12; 12.3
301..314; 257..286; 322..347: -2.9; 11.3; 9.92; 10.5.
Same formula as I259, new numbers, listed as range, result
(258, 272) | 12.8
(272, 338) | 13.5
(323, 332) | 11.9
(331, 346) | 10.6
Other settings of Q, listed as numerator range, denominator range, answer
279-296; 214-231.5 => 0.80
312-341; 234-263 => 0.89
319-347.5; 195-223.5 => 0.78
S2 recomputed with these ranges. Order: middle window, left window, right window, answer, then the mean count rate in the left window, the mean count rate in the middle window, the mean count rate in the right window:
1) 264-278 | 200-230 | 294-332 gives 0.08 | 12.8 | 11.5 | 12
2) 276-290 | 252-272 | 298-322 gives 0.25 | 12.3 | 9.89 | 12.5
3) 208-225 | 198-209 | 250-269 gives 0.02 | 13.1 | 12.8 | 12.4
